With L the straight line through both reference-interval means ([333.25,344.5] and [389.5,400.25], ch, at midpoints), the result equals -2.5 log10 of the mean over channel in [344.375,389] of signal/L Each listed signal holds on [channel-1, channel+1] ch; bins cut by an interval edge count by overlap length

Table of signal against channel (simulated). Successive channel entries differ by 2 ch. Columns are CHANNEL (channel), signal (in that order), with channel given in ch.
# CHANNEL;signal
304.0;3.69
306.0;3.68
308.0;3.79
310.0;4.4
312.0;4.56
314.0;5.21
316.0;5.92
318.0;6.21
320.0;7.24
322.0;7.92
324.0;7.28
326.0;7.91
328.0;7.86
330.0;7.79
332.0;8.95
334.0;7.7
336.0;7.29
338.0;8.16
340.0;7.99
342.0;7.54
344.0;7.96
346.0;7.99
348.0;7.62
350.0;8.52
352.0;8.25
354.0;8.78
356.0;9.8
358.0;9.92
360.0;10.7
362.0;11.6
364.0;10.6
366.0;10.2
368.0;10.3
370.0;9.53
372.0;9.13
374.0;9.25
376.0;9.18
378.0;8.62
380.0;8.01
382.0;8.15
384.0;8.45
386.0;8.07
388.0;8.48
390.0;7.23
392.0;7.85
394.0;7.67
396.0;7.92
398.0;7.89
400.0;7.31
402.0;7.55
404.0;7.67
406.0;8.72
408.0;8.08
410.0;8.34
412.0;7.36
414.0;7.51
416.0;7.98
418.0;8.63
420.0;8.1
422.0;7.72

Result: -0.18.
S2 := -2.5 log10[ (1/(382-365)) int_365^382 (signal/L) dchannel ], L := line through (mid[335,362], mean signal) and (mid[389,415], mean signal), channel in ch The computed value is -0.122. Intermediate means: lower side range 8.62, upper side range 7.78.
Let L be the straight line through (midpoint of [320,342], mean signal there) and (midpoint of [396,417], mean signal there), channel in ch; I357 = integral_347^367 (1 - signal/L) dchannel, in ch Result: -4.5 ch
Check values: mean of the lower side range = 7.84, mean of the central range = 9.6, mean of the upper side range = 7.84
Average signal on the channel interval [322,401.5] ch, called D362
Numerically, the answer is 8.54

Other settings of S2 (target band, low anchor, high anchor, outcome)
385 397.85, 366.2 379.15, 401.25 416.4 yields 0.10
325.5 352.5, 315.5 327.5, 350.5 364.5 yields 0.06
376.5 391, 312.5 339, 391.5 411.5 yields -0.06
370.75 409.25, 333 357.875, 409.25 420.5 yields -0.02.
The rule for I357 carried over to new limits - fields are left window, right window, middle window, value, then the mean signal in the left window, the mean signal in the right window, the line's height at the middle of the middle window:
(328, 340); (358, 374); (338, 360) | 1.2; 7.97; 10.2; 9.02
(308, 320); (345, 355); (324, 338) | -2.6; 5.3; 8.23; 6.69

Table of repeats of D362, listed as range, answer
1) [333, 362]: 8.55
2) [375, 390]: 8.34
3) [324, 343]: 7.88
